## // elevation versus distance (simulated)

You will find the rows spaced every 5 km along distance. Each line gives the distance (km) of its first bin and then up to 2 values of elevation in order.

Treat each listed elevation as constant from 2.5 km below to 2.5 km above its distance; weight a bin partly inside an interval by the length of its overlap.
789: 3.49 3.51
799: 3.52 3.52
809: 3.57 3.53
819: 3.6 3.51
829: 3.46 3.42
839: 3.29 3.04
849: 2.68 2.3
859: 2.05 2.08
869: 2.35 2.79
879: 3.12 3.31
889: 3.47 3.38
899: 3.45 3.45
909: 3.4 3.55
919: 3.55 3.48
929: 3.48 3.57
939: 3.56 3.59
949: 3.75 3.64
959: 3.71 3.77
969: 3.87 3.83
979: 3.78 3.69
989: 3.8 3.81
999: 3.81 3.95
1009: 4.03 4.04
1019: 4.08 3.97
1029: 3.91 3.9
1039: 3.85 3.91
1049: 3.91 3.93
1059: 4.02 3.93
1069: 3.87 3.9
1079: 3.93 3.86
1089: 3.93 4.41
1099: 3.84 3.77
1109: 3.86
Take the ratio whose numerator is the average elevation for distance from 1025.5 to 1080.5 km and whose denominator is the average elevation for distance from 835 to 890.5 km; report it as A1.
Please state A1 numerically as 1.41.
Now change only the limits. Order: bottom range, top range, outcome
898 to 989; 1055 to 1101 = 1.09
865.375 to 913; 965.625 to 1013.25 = 1.21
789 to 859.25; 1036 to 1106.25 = 1.21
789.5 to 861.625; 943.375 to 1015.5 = 1.18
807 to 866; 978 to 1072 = 1.28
